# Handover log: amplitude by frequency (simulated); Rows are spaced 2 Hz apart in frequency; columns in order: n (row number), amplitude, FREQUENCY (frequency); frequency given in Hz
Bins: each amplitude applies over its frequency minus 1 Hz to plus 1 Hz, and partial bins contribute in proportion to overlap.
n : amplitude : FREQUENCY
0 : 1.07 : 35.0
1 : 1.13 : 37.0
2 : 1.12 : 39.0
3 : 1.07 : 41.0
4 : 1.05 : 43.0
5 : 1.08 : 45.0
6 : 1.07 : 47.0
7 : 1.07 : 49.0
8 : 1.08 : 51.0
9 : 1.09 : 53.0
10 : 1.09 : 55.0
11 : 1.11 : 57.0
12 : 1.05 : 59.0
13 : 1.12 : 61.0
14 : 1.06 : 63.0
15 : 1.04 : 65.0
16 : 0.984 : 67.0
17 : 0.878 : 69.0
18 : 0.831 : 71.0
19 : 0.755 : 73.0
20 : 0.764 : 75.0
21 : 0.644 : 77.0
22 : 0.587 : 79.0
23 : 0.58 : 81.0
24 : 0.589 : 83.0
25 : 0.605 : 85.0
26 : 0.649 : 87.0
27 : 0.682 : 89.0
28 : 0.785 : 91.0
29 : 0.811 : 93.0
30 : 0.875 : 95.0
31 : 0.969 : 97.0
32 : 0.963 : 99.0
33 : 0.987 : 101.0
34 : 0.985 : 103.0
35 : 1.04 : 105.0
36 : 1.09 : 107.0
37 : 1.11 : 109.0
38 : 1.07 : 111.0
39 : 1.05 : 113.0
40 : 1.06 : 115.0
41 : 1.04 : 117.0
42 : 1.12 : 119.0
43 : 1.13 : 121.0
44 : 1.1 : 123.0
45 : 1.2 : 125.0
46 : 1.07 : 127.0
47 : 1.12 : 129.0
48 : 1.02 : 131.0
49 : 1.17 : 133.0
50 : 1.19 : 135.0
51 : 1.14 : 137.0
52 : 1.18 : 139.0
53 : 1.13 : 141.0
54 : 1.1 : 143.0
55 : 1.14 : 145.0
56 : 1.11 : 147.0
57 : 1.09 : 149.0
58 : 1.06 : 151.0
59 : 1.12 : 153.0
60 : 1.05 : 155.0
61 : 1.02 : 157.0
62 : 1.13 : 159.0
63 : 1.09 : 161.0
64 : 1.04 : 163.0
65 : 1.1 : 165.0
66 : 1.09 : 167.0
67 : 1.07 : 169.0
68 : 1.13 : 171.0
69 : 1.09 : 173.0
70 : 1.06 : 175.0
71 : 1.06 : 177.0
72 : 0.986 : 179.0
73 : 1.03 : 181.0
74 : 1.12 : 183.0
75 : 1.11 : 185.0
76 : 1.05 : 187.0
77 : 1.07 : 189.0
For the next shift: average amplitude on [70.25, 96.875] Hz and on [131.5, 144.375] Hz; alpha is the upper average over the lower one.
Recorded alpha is 1.6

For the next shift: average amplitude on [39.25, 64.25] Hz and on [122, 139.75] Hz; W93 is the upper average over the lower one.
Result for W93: 1.05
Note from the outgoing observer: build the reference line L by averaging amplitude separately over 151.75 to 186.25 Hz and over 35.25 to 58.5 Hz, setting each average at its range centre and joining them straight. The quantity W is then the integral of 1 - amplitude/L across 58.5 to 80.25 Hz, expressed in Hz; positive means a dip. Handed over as 4.2 Hz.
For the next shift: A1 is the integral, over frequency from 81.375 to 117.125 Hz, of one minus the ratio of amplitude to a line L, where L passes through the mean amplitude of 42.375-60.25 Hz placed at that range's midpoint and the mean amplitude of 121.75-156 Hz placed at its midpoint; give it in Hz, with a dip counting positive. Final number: 6.5 Hz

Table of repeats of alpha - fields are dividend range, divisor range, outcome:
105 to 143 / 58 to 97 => 1.37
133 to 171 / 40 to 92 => 1.23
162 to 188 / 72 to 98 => 1.50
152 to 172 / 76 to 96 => 1.59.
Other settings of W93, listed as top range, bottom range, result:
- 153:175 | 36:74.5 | 1.05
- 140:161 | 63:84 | 1.40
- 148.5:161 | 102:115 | 1.02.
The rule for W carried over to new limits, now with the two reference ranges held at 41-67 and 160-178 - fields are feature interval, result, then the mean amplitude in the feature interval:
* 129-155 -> -0.9 Hz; 1.12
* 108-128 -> -0.3 Hz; 1.09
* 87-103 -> 3.2 Hz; 0.861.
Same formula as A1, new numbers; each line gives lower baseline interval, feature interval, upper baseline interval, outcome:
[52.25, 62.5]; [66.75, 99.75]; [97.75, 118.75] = 9.60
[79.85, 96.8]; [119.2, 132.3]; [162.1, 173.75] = -3.30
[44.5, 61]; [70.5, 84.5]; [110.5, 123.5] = 5.32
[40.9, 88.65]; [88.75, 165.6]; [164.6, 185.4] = -4.32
